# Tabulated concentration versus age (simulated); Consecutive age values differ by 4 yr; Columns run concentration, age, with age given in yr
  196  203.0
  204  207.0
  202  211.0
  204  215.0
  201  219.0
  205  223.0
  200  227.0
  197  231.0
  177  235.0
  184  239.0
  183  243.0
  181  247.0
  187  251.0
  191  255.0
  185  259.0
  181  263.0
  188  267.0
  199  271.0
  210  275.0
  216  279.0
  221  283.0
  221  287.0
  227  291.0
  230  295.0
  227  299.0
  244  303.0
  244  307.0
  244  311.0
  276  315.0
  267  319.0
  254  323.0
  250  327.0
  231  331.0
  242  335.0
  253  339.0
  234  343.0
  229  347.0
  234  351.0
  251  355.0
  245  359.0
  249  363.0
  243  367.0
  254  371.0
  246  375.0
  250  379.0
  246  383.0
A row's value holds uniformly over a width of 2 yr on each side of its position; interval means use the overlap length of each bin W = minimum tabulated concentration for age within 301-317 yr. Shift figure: 244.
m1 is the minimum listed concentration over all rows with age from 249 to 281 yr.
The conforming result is 181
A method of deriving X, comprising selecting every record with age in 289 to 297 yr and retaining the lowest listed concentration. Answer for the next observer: 227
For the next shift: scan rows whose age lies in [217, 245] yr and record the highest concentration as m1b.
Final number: 205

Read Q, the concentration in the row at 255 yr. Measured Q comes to 191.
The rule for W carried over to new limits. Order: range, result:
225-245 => 177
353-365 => 245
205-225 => 201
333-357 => 229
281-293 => 221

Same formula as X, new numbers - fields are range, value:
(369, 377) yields 246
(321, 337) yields 231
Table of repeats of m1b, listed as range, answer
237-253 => 187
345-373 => 254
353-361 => 251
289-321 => 276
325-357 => 253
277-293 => 227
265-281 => 216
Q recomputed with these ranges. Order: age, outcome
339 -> 253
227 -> 200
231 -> 197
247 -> 181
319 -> 267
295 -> 230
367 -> 243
